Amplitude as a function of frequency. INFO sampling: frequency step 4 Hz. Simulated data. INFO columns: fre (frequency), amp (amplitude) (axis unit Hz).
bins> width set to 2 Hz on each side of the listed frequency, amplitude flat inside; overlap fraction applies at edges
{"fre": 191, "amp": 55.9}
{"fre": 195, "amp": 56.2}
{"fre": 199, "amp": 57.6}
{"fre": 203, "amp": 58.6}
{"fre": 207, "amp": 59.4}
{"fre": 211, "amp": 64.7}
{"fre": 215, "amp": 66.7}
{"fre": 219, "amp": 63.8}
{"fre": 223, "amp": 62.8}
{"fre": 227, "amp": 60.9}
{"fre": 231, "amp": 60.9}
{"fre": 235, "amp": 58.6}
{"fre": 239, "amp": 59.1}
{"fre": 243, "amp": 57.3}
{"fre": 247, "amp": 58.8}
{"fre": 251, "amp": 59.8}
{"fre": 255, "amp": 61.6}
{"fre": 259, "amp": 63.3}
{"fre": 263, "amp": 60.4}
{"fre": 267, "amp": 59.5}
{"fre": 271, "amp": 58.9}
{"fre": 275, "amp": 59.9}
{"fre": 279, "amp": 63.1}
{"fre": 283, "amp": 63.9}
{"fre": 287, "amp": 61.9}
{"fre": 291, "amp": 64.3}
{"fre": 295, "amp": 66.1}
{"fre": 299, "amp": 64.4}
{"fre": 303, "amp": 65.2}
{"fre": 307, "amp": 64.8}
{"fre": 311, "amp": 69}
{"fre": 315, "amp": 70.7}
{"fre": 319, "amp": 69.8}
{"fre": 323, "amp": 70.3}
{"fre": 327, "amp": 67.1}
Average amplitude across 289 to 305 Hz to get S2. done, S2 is 65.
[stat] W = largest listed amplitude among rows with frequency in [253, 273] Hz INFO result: 63.3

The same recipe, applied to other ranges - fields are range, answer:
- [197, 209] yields 59.4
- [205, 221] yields 66.7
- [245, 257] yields 61.6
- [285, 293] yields 64.3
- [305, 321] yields 70.7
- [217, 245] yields 63.8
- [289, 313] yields 69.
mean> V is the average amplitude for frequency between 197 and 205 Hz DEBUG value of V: 58.1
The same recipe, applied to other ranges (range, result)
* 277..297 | 63.9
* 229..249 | 58.9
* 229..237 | 59.8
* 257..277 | 60.4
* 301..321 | 67.9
